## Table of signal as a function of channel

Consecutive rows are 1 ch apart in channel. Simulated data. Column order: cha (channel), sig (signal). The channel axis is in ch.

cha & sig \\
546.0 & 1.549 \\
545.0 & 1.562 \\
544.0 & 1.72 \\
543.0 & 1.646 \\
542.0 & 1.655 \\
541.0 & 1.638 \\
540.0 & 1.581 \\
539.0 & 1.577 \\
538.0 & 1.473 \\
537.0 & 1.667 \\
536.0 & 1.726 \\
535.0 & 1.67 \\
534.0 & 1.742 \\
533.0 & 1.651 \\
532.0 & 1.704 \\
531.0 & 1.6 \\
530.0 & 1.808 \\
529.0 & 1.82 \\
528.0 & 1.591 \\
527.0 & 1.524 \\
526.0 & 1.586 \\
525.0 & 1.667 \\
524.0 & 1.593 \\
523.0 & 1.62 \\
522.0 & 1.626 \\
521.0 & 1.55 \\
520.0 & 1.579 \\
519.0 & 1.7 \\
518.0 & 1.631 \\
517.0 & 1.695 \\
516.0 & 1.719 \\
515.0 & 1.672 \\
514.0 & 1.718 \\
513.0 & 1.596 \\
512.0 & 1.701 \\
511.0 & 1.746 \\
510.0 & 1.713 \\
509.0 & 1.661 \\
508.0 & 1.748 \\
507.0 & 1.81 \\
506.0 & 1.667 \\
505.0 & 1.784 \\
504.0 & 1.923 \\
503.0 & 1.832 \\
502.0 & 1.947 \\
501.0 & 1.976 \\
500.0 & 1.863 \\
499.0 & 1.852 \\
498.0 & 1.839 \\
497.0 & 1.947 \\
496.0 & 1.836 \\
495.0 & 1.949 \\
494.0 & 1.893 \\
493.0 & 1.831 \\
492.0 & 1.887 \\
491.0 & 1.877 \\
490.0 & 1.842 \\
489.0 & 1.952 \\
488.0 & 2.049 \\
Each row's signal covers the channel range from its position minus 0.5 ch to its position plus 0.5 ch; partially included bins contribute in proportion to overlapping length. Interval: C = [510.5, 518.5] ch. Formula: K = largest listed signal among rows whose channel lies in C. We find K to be 1.746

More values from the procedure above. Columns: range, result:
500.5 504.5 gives 1.976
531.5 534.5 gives 1.742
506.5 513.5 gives 1.81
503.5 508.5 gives 1.923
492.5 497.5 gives 1.949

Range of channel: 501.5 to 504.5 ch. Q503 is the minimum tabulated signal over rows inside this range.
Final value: 1.832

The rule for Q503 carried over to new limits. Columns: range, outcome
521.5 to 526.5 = 1.586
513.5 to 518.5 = 1.631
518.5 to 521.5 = 1.55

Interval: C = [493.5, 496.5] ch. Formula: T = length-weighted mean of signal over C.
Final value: 1.89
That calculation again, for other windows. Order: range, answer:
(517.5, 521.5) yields 1.61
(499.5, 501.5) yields 1.92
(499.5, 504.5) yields 1.91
